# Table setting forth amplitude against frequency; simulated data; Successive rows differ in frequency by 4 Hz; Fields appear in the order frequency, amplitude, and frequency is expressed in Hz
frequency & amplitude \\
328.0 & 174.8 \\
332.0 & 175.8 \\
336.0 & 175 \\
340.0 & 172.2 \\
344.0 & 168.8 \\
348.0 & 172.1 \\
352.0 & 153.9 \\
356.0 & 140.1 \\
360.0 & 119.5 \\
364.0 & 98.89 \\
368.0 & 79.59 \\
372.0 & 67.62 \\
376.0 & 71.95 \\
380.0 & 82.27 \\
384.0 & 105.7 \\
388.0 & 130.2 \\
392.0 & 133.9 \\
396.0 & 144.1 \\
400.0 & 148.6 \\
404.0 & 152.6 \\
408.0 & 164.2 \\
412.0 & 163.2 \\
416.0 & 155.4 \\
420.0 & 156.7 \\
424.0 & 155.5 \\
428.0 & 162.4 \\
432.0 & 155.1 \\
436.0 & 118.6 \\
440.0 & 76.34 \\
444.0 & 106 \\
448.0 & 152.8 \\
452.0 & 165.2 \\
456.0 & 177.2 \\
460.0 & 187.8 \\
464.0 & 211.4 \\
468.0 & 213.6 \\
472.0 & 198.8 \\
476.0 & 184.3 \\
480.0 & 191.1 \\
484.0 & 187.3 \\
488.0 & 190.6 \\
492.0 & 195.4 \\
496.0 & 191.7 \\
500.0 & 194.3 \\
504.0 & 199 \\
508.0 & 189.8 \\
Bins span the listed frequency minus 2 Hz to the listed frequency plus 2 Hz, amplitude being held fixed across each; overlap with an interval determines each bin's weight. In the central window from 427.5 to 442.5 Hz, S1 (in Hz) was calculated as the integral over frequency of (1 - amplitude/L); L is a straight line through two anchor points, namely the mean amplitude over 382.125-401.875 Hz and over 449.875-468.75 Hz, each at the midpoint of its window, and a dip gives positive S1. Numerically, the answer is 3.9 Hz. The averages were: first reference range 133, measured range 124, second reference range 189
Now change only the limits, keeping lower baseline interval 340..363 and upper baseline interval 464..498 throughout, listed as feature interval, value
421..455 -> 7.90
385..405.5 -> 3.20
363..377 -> 6.97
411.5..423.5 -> 1.09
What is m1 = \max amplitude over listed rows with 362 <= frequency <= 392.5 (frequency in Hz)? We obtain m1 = 133.9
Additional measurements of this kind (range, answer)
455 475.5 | 213.6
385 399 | 144.1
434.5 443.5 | 118.6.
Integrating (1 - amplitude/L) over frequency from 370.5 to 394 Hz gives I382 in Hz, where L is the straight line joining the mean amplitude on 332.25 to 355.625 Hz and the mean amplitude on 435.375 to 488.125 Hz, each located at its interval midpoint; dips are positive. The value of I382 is 9.6 Hz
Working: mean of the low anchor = 167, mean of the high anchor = 169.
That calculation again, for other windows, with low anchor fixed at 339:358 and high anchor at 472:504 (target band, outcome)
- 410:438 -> 3.9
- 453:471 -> -0.9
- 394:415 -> 2.3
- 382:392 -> 2.9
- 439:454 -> 4.5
